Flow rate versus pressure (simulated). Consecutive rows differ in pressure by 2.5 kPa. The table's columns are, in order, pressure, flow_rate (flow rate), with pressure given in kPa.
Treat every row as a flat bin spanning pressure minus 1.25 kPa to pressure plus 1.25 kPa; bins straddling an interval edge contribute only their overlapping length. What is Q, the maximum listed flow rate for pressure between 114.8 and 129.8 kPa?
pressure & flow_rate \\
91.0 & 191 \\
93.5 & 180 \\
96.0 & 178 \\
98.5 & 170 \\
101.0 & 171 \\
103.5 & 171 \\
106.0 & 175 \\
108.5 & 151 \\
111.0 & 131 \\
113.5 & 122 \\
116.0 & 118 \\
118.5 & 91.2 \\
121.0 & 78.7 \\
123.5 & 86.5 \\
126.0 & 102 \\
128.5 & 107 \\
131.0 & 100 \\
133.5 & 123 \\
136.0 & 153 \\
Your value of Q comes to 118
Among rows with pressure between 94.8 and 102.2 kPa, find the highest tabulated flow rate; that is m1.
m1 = 178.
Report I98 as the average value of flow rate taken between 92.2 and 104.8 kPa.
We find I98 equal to 174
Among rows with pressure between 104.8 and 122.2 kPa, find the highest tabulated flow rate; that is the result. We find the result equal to 175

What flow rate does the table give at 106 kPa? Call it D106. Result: 175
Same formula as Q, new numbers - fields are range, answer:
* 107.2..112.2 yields 151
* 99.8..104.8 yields 171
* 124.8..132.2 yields 107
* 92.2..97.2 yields 180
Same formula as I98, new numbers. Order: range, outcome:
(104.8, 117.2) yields 139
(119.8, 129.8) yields 93.7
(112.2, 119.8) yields 110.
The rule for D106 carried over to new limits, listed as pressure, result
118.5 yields 91.2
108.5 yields 151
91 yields 191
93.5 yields 180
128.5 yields 107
